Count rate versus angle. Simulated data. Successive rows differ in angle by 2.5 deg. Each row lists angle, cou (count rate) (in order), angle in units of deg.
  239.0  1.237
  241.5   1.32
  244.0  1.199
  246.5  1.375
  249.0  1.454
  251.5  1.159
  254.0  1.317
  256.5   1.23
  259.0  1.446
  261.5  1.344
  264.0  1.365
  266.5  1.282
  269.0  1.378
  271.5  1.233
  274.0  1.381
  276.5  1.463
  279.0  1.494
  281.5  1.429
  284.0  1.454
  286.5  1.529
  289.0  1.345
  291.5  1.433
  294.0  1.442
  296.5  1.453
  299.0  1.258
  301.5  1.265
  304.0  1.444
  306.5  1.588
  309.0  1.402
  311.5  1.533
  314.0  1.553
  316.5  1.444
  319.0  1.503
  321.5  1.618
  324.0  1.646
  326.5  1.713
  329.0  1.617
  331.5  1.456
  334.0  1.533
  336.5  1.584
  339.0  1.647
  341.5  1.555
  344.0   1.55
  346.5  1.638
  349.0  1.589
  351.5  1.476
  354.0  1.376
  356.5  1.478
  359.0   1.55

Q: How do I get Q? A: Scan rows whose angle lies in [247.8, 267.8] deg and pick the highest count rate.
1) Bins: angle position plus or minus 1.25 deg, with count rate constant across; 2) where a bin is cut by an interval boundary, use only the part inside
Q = 1.454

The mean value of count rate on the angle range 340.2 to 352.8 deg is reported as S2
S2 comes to 1.56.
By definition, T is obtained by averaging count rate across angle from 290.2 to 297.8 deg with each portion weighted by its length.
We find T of 1.44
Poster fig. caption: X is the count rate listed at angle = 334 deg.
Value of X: 1.533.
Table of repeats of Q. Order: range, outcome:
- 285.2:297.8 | 1.529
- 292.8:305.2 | 1.453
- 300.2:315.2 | 1.588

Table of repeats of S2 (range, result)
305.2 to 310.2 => 1.5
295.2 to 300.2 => 1.36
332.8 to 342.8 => 1.58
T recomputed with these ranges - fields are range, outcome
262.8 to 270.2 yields 1.34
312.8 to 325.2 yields 1.55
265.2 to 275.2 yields 1.32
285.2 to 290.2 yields 1.44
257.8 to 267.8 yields 1.36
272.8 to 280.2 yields 1.45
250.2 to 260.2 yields 1.29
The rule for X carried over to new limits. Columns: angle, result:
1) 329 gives 1.617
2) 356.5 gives 1.478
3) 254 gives 1.317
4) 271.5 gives 1.233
